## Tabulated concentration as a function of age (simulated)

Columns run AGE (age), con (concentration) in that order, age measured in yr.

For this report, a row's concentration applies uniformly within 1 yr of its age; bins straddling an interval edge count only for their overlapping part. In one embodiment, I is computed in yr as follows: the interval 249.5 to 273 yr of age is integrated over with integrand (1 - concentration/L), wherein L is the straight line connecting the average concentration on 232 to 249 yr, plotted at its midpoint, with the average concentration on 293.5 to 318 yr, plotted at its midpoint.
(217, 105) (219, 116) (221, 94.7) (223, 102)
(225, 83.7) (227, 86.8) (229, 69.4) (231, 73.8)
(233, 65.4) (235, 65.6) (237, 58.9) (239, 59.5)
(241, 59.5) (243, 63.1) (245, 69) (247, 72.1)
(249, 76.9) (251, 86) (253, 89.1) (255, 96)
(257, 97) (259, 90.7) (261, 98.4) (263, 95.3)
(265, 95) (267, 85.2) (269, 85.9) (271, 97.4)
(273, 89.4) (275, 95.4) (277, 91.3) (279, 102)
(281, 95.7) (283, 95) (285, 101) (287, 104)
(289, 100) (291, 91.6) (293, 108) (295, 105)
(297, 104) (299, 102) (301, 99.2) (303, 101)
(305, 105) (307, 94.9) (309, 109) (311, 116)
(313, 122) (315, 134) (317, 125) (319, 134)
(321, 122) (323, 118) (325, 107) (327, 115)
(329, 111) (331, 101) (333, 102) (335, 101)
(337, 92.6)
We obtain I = -3.9 yr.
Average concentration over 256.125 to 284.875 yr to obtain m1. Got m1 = 94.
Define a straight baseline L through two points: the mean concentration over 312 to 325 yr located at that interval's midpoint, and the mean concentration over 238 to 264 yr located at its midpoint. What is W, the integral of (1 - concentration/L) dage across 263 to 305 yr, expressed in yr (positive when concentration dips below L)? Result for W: 1.8 yr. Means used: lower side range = 81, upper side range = 124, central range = 97.5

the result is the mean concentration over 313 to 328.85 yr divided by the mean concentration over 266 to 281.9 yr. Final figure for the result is 1.31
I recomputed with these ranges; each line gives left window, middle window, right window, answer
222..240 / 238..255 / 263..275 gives 1.68 yr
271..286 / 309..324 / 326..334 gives -2.76 yr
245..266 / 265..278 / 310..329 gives 0.75 yr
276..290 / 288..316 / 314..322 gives 2.04 yr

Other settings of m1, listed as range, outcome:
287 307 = 102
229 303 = 87.8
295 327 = 113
